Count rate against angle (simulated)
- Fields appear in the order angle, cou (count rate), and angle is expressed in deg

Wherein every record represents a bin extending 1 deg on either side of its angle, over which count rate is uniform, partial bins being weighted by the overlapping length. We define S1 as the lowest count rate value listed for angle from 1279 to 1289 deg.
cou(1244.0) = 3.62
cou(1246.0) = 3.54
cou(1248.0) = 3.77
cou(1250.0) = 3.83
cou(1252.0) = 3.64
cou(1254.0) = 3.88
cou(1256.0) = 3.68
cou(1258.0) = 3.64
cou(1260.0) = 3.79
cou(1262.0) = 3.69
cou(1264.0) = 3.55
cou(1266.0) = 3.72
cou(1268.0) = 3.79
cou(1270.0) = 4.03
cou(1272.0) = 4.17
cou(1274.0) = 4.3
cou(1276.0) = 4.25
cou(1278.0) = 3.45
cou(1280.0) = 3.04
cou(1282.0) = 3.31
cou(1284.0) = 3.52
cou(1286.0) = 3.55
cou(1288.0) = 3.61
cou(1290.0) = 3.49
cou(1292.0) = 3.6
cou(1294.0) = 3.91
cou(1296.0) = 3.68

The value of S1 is 3.04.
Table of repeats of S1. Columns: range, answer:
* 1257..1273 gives 3.55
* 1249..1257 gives 3.64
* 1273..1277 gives 4.25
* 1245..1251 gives 3.54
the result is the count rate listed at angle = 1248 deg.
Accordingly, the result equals 3.77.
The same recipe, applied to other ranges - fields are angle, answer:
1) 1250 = 3.83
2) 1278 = 3.45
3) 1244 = 3.62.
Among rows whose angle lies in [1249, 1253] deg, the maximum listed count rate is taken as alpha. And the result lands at 3.83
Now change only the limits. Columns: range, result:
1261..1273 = 4.17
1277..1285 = 3.52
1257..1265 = 3.79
